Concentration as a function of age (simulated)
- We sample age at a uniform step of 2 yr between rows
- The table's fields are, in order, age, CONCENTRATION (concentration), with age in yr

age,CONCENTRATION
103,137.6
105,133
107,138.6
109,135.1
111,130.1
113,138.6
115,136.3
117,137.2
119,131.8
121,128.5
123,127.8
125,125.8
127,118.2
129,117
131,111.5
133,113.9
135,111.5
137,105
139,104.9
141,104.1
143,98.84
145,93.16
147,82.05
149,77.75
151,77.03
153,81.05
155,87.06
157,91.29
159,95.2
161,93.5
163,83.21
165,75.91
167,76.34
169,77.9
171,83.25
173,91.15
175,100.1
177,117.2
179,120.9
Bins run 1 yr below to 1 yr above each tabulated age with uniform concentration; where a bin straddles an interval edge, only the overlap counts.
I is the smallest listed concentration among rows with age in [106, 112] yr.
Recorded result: 130.1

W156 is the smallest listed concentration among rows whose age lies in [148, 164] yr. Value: 77.03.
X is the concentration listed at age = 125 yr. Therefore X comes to 125.8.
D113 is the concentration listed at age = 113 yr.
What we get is 138.6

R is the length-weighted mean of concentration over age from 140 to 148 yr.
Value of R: 94.5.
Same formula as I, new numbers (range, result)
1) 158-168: 75.91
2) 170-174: 83.25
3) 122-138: 105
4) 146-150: 77.75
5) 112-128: 118.2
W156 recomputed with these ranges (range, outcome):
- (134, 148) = 82.05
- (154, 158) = 87.06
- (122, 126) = 125.8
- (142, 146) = 93.16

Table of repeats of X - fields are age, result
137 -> 105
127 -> 118.2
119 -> 131.8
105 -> 133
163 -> 83.21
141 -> 104.1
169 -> 77.9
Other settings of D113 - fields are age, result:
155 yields 87.06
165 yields 75.91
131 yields 111.5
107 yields 138.6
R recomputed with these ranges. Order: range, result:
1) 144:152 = 82.5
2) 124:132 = 118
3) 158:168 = 84.8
